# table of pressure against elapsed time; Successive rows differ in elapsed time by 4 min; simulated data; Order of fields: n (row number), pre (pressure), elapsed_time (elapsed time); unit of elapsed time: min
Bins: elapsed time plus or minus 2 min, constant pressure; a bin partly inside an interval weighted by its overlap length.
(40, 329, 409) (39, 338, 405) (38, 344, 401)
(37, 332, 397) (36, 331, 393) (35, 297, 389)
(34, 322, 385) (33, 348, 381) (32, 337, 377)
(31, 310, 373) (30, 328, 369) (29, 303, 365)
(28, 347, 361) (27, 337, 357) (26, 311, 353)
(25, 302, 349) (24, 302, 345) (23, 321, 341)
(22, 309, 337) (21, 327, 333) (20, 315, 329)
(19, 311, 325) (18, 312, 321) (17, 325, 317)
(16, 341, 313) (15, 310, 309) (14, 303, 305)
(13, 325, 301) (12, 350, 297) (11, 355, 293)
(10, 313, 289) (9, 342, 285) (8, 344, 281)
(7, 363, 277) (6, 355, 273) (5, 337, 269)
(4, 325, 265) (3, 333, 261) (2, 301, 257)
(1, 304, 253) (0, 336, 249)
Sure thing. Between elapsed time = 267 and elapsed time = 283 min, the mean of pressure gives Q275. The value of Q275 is 350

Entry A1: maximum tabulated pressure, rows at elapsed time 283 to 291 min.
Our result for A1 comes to 342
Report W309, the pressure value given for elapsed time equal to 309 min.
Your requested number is 310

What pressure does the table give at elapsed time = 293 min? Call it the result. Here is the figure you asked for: 355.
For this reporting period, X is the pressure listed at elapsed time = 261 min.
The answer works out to 333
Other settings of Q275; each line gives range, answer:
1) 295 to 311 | 322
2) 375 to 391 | 326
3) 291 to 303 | 343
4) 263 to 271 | 331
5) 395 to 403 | 338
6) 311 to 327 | 322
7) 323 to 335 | 318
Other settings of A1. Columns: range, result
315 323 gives 325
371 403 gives 348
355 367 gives 347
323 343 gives 327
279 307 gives 355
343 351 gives 302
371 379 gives 337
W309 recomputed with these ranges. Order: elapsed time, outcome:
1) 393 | 331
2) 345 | 302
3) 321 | 312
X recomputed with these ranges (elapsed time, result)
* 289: 313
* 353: 311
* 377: 337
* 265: 325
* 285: 342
